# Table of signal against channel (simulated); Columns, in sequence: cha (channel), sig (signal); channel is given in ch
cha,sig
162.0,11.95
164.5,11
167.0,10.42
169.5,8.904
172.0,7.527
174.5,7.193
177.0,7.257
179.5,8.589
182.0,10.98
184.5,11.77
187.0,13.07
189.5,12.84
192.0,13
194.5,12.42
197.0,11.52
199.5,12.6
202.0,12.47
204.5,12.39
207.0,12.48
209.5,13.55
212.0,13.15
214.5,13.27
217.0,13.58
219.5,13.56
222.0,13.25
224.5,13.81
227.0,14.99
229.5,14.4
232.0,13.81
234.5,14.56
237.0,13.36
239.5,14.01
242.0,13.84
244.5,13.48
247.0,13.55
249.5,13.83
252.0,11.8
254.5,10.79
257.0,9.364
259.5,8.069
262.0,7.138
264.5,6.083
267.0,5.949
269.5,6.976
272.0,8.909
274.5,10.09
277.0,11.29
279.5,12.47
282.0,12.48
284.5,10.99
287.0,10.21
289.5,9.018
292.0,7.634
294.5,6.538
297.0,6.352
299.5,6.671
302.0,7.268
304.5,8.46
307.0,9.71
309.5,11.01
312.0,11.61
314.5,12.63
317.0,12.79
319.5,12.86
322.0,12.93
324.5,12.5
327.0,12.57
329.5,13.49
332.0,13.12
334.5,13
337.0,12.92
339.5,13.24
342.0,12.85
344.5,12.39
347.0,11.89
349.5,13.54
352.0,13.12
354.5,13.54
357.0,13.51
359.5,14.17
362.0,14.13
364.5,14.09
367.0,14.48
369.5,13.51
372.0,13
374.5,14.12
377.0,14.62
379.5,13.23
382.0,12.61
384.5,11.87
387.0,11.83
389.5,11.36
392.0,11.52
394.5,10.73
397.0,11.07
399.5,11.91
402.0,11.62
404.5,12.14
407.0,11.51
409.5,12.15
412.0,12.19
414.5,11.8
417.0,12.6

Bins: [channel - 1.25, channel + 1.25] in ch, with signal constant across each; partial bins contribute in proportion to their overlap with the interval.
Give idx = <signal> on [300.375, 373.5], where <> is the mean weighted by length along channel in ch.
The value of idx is 12.5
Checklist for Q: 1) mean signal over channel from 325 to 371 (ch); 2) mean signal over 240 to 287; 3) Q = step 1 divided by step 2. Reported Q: 1.27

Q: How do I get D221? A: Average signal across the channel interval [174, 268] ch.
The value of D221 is 11.9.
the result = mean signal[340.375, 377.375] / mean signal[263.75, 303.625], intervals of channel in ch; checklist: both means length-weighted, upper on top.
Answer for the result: 1.55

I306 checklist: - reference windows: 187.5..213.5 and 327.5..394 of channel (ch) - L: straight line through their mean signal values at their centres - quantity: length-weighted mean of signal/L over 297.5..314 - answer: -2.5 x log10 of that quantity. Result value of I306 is 0.38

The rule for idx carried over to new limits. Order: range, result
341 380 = 13.5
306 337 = 12.4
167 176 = 8.21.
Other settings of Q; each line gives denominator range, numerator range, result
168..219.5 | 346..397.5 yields 1.13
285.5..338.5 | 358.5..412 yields 1.19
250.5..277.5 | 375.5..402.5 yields 1.38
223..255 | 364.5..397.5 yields 0.93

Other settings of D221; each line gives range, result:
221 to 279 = 11.5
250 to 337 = 10.2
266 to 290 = 9.9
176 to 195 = 11.2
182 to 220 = 12.7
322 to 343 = 13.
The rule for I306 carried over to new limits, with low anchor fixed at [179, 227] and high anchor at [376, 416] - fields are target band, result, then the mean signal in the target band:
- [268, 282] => 0.224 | 10.1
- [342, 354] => -0.055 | 12.8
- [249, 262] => 0.215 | 10.2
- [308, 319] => 0.024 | 12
